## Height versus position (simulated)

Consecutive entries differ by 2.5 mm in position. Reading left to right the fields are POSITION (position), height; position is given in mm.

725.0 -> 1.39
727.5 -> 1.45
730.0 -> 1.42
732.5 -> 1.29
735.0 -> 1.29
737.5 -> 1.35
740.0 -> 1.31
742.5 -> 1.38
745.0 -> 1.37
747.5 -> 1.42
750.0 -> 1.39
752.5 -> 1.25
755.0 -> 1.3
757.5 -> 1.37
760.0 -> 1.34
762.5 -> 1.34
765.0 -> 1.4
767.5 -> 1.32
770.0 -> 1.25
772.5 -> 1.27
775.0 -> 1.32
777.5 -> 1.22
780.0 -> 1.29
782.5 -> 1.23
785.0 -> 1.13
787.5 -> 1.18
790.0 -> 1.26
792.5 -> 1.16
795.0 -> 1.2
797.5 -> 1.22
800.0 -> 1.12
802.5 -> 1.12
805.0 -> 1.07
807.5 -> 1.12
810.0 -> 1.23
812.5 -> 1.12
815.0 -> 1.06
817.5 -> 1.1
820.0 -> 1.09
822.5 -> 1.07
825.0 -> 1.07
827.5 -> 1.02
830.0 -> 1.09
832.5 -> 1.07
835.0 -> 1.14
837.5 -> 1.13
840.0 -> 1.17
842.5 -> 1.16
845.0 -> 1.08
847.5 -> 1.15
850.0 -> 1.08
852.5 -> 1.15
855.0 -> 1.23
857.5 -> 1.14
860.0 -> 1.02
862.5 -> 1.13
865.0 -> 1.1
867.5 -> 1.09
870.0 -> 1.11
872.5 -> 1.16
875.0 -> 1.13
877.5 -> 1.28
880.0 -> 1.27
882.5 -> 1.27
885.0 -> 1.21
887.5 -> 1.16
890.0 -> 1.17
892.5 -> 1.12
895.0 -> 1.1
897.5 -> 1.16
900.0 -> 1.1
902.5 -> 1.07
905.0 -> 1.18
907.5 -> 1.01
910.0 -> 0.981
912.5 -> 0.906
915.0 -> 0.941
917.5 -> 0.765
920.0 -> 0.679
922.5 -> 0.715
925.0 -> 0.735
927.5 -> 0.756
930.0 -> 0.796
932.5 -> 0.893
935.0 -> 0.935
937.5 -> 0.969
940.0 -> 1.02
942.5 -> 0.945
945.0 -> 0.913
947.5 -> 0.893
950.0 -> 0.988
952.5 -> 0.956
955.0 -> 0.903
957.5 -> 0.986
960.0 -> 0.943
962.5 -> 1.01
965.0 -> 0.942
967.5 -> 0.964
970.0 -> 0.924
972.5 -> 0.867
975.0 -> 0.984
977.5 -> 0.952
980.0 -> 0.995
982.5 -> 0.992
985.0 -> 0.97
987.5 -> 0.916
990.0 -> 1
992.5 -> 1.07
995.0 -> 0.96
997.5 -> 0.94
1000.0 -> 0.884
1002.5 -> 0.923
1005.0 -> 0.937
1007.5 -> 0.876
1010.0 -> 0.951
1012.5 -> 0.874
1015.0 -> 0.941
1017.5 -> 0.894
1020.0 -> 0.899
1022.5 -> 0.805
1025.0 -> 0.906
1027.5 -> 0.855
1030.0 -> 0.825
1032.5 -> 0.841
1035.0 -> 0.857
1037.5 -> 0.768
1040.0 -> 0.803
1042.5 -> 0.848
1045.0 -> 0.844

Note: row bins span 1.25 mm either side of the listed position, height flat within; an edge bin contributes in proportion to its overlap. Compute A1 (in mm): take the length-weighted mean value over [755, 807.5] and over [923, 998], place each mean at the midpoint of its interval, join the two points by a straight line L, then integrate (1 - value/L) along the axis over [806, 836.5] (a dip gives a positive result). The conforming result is 1.9 mm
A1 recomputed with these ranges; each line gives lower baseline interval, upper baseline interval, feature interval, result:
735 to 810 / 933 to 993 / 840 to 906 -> -2.7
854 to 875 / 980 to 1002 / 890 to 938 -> 5.4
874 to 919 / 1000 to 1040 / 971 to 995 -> -0.7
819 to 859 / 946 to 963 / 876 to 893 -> -2.7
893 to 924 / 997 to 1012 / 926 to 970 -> 0.8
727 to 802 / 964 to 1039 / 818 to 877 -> 2.3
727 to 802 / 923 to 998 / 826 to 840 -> 0.8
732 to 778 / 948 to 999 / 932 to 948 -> 1.2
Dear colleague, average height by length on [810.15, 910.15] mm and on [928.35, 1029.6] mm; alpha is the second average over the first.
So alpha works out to 0.83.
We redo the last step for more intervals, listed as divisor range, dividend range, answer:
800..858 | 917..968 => 0.80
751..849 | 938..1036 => 0.79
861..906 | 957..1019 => 0.82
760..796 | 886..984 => 0.76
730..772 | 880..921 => 0.79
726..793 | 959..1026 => 0.72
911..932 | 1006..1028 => 1.12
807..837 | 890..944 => 0.86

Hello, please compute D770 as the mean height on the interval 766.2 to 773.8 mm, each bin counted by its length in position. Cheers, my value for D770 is 1.28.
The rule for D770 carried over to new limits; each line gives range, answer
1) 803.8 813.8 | 1.13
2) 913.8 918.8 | 0.85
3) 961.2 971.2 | 0.96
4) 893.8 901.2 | 1.12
